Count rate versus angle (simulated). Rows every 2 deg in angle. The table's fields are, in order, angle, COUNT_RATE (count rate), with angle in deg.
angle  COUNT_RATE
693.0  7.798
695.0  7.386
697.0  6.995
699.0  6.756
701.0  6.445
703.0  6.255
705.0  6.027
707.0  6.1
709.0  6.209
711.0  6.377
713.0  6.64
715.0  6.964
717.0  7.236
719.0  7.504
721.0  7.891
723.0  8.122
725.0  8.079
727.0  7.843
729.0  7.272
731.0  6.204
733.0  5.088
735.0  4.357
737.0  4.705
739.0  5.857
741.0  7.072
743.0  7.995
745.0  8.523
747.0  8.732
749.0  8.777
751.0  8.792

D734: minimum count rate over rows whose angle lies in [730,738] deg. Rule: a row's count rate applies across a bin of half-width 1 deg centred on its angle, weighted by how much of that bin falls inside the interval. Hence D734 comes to 4.357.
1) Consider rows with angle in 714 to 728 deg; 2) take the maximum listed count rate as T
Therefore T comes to 8.122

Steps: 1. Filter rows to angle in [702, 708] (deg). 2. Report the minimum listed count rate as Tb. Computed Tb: 6.027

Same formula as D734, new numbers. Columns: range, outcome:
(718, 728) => 7.504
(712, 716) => 6.64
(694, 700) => 6.756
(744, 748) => 8.523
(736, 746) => 4.705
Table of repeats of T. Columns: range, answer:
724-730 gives 8.079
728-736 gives 7.272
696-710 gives 6.995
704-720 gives 7.504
